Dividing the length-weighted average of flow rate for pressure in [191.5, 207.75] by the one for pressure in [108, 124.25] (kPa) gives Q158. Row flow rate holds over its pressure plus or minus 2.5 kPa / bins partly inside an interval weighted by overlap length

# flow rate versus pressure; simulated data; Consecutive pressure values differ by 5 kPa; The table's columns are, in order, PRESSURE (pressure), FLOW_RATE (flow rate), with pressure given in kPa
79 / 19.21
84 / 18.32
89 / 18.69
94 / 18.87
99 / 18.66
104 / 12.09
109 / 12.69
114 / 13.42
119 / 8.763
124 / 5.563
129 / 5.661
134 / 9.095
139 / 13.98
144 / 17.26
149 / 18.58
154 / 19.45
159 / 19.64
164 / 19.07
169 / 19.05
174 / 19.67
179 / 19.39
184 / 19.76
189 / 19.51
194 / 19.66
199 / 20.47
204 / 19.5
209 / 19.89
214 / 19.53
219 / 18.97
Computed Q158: 1.89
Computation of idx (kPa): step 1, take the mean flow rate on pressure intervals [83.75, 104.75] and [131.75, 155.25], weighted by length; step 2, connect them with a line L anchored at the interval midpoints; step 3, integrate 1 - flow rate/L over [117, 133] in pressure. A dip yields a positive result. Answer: 9.3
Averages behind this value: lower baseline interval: 17.7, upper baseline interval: 15.5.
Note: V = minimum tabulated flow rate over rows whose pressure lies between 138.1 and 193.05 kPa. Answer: 13.98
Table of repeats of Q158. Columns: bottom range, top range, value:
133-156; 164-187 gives 1.21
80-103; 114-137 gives 0.44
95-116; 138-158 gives 1.22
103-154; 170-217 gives 1.63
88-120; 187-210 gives 1.34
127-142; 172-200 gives 1.98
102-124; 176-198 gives 1.78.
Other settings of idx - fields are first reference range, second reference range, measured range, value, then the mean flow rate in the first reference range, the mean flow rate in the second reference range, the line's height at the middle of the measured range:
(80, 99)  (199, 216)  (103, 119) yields 5.7 kPa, 18.7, 19.8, 18.9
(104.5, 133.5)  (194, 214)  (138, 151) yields -4.4 kPa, 9.41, 19.9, 12.5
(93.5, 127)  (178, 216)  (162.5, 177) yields -1.6 kPa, 12.4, 19.7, 17.4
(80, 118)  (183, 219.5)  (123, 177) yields 7.4 kPa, 15.9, 19.7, 17.8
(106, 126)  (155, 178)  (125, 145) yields 4.9 kPa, 10.3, 19.4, 13.7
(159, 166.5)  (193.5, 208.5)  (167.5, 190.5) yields 0.0 kPa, 19.3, 19.9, 19.5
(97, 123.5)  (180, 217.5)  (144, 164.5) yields -3.7 kPa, 12.4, 19.7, 16.1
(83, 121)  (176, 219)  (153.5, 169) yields -1.2 kPa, 15.1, 19.7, 18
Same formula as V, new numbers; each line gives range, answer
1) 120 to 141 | 5.563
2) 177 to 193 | 19.39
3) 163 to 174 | 19.05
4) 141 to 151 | 17.26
